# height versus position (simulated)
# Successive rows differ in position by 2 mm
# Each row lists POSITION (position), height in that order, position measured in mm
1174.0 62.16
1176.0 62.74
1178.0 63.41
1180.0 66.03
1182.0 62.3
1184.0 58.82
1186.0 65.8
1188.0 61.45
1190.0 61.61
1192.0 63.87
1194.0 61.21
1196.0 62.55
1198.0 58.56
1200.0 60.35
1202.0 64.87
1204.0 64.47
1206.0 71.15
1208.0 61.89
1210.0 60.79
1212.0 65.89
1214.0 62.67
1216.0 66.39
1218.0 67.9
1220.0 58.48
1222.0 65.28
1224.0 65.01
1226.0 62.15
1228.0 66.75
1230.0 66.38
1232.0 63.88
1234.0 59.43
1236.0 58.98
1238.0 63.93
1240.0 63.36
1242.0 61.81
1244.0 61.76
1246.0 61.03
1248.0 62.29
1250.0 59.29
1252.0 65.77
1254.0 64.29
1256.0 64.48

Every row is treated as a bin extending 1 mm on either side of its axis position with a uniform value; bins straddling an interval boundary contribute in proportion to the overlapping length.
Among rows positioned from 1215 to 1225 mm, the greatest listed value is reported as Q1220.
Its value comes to 67.9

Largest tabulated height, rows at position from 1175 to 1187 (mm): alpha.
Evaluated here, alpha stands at 66.03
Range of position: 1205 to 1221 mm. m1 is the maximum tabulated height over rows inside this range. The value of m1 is 71.15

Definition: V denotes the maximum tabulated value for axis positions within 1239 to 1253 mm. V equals 65.77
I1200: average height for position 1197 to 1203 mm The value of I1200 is 61.3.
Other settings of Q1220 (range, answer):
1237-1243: 63.93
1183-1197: 65.8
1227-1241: 66.75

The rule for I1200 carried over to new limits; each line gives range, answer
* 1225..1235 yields 63.7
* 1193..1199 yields 60.8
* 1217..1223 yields 63.9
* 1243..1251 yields 61.1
